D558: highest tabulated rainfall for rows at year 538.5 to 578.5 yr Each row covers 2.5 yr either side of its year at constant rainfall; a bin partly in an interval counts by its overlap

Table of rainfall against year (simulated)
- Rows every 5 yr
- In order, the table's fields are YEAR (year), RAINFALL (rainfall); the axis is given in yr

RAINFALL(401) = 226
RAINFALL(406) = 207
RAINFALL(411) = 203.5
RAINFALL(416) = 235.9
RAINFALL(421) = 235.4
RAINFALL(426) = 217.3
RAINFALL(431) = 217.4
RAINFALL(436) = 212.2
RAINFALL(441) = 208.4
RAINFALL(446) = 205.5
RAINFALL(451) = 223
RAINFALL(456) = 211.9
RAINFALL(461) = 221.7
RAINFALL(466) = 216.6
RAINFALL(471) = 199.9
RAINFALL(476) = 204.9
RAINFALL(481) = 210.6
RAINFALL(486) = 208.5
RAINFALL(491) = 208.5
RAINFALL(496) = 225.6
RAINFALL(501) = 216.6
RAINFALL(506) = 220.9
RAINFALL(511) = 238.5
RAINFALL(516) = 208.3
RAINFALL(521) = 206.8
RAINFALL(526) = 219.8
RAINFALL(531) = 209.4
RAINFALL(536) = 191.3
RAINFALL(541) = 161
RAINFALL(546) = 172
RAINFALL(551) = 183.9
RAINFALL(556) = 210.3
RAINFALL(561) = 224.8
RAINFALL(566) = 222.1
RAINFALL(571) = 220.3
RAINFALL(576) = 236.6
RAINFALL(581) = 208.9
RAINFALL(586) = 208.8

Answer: 236.6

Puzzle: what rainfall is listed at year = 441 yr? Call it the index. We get 208.4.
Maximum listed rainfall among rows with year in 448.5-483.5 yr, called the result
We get 223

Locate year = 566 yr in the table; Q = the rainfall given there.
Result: 222.1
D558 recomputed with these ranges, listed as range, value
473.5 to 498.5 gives 225.6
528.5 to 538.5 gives 209.4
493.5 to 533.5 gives 238.5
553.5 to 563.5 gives 224.8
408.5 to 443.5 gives 235.9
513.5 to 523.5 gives 208.3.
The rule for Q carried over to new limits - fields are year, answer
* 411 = 203.5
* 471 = 199.9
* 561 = 224.8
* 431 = 217.4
